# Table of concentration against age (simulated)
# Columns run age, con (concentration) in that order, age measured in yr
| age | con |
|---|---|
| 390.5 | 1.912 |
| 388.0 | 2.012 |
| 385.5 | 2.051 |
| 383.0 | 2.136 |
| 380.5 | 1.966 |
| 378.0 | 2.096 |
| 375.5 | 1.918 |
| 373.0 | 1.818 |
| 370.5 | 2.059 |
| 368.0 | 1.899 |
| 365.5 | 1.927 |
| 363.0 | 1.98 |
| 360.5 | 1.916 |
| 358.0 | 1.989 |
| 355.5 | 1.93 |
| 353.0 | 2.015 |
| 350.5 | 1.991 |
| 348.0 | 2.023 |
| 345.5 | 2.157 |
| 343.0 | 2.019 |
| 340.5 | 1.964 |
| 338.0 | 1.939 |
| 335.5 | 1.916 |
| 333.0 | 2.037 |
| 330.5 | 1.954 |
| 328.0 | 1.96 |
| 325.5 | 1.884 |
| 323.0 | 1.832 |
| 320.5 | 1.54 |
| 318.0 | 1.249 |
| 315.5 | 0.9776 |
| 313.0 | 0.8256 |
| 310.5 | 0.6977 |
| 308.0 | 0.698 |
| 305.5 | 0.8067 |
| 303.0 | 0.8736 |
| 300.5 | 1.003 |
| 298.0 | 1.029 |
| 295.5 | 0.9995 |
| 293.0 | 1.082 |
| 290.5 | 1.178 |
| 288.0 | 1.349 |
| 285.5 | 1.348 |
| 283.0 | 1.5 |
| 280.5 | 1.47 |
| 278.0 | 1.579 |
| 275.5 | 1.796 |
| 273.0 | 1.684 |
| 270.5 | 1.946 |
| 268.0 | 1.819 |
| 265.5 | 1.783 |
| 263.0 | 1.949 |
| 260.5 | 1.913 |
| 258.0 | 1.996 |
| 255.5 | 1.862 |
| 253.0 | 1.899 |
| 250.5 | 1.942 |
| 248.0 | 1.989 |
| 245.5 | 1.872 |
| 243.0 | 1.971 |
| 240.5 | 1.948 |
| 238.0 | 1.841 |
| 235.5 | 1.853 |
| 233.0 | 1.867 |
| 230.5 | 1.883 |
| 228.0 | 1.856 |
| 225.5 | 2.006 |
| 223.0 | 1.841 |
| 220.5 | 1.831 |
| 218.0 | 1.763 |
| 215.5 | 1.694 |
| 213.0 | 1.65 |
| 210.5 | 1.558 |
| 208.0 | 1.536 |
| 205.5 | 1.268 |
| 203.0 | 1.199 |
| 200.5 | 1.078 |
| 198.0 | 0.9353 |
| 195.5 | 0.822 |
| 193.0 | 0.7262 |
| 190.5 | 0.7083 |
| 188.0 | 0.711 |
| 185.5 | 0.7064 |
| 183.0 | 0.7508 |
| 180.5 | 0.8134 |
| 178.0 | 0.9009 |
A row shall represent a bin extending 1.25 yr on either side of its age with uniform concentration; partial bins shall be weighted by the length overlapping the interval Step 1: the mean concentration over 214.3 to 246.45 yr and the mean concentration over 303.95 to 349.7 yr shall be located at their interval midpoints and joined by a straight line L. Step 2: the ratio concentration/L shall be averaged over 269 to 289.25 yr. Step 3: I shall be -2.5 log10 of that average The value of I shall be 0.09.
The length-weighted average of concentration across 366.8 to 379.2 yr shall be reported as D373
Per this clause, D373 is 1.96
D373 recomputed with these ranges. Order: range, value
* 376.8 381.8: 2.03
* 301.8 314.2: 0.78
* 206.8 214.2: 1.58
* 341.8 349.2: 2.07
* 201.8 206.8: 1.24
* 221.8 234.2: 1.89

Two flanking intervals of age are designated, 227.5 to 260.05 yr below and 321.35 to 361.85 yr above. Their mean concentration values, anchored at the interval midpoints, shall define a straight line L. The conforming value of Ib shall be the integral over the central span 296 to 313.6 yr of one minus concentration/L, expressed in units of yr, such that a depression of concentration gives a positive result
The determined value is 9.9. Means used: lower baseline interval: 1.91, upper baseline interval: 1.97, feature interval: 0.855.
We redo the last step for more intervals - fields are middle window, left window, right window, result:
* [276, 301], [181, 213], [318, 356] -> 5.04 yr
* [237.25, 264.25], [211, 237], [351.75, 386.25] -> -1.18 yr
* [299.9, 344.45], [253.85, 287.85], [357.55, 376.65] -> 9.28 yr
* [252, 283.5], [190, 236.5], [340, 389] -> -2.32 yr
